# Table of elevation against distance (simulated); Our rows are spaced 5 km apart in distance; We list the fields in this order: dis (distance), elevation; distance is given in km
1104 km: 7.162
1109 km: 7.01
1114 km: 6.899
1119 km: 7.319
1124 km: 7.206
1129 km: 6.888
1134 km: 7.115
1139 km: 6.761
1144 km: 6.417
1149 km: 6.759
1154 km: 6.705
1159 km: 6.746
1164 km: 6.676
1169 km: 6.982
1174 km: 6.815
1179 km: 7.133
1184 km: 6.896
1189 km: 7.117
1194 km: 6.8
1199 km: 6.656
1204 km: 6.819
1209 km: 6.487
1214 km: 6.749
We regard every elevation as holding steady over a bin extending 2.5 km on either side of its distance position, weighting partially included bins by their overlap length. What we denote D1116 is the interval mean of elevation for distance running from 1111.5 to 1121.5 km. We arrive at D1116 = 7.11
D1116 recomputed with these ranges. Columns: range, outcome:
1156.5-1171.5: 6.8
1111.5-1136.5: 7.09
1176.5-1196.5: 6.99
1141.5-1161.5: 6.66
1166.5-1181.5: 6.98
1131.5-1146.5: 6.76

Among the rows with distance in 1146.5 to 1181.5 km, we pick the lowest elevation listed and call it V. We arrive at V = 6.676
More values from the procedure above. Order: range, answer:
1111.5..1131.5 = 6.888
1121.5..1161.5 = 6.417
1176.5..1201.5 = 6.656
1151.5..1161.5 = 6.705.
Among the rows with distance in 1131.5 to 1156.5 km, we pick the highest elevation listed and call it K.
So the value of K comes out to 7.115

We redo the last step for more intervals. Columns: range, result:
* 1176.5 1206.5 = 7.133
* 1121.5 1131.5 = 7.206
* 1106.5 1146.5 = 7.319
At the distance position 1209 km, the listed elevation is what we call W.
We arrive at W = 6.487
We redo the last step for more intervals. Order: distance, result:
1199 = 6.656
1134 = 7.115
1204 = 6.819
